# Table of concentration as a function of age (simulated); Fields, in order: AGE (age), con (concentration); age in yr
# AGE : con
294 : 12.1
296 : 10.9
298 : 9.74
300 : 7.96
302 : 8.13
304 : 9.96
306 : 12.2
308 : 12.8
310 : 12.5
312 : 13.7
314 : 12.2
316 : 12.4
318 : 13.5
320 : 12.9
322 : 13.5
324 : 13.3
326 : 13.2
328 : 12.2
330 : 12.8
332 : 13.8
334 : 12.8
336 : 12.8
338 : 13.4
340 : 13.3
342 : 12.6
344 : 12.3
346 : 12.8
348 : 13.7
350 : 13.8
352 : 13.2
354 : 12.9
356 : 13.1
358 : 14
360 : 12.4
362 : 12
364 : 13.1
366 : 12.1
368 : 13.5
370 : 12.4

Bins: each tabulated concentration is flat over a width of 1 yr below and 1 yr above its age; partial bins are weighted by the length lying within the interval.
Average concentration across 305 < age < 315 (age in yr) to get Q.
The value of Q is 12.7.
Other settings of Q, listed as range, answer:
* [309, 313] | 13.1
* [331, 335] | 13.3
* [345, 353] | 13.4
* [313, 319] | 12.7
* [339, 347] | 12.8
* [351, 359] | 13.3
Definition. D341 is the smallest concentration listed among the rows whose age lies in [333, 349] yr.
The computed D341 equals 12.3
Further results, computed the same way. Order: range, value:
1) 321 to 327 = 13.2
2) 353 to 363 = 12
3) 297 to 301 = 7.96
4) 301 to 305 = 8.13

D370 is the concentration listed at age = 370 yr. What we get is 12.4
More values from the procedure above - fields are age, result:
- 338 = 13.4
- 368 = 13.5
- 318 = 13.5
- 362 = 12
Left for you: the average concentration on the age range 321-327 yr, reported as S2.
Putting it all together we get 13.3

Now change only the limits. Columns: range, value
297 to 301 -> 8.85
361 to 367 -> 12.4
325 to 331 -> 12.7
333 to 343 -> 13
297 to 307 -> 9.6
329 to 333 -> 13.3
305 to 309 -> 12.5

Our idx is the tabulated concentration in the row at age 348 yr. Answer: 13.7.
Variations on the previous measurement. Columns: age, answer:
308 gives 12.8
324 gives 13.3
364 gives 13.1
